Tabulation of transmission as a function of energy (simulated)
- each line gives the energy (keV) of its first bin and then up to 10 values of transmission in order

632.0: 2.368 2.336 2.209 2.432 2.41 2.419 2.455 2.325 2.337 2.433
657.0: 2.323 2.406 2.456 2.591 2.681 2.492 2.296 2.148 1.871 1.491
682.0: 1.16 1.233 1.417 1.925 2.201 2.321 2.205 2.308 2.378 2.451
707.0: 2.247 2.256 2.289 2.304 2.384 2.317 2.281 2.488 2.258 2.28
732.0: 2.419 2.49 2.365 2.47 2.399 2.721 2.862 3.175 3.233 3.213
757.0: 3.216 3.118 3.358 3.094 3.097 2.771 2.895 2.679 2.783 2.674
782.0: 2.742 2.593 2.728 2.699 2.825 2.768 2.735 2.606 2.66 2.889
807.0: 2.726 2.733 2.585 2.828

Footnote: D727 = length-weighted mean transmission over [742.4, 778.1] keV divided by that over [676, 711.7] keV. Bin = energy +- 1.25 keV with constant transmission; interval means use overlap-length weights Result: 1.5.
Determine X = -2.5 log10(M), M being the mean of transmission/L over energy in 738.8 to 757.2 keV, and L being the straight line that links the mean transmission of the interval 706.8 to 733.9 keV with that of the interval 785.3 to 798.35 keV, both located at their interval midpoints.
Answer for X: -0.17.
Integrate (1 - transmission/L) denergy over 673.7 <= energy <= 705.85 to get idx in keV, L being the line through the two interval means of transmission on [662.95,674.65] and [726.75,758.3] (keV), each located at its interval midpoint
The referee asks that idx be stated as 7.76 keV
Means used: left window 2.47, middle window 1.93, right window 2.71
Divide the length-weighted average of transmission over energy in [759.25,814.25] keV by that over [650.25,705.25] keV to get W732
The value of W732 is 1.31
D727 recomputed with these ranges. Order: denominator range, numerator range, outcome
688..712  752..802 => 1.28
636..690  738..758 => 1.34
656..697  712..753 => 1.22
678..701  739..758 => 1.61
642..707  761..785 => 1.32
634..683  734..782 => 1.27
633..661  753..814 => 1.20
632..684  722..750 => 1.12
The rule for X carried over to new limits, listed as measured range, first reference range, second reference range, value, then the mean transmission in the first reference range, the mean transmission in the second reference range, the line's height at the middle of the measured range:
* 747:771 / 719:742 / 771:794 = -0.212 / 2.38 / 2.73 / 2.57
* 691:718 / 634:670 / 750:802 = 0.139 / 2.42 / 2.89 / 2.62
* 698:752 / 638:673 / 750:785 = 0.133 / 2.43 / 2.97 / 2.77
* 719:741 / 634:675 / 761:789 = 0.131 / 2.4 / 2.85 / 2.68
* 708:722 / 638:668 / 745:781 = 0.193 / 2.44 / 3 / 2.76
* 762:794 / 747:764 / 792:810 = 0.055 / 3.19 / 2.74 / 2.96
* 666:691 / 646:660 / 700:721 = 0.253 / 2.38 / 2.33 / 2.35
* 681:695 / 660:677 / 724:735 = 0.379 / 2.4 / 2.37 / 2.39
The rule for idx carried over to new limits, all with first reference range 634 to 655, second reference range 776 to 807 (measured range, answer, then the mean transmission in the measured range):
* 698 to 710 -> 0.9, 2.33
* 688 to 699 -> 1.5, 2.16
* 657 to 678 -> 0.5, 2.37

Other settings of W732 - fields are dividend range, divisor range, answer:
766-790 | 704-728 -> 1.19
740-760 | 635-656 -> 1.25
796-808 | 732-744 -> 1.11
